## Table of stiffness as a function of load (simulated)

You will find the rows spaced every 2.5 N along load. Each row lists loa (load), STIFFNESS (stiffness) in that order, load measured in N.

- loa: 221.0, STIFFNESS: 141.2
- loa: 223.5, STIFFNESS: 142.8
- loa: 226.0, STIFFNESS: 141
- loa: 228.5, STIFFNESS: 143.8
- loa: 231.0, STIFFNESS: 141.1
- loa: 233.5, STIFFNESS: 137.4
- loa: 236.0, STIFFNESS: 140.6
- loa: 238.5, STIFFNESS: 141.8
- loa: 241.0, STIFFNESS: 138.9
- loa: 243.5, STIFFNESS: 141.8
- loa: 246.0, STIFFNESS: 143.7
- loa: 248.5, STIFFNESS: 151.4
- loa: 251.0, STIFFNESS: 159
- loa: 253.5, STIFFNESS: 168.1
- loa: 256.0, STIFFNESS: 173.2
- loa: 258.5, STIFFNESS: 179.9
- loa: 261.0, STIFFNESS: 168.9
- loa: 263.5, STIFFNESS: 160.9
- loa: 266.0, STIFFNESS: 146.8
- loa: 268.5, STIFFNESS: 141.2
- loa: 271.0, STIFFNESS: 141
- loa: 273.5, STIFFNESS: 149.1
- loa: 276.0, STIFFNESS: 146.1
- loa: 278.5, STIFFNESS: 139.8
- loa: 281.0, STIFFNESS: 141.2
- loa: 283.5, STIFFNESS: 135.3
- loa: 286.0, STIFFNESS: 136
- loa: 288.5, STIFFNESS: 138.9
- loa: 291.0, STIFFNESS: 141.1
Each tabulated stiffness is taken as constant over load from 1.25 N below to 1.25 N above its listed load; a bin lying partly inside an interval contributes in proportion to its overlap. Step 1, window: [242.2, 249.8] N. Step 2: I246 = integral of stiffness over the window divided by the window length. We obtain 146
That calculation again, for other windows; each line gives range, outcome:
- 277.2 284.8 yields 139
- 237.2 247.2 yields 142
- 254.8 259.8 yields 177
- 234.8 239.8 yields 141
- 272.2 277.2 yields 148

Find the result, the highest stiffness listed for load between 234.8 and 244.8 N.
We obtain 141.8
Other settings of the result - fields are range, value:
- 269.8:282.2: 149.1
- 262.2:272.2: 160.9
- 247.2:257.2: 173.2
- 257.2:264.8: 179.9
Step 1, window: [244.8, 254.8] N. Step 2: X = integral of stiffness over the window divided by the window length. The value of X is 156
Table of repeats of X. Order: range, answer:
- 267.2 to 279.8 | 143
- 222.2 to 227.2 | 142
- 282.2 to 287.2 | 136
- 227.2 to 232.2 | 142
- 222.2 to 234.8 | 141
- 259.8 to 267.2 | 159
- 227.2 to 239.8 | 141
